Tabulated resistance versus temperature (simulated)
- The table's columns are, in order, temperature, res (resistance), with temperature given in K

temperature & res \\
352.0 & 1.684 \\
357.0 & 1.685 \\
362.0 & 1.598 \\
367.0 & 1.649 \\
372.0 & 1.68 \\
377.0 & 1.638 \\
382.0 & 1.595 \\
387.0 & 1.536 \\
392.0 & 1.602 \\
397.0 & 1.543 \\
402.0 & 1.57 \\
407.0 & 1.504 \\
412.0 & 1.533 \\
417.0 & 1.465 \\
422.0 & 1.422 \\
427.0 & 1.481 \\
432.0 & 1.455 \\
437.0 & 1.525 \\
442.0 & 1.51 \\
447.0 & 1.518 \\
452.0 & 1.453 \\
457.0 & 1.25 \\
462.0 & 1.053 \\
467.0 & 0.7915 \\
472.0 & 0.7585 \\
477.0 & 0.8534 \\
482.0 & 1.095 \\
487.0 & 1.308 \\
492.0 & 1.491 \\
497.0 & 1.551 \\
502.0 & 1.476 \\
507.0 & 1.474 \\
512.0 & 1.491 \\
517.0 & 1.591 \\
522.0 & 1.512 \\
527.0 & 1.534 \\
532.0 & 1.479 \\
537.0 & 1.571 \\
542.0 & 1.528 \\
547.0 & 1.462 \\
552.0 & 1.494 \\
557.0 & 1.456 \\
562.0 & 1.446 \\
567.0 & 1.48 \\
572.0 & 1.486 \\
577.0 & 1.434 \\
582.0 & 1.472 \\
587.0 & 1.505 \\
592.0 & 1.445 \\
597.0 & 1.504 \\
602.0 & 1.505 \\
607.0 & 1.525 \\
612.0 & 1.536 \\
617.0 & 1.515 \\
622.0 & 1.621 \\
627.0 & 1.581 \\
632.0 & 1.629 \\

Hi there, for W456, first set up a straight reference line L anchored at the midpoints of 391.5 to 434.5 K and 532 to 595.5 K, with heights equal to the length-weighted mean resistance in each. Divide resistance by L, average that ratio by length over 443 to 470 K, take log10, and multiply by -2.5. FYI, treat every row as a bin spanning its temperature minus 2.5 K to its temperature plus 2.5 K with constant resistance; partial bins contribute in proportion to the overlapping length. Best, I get 0.22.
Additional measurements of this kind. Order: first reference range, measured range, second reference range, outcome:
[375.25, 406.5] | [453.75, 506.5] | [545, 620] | 0.285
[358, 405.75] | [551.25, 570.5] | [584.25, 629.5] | 0.053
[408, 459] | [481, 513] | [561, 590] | 0.033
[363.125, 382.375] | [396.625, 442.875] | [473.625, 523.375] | 0.030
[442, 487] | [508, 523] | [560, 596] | -0.189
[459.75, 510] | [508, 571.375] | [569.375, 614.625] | -0.124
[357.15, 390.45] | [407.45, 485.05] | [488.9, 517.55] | 0.210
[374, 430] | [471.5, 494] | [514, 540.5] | 0.340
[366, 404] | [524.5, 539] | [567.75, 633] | 0.012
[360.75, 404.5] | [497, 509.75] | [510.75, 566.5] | 0.027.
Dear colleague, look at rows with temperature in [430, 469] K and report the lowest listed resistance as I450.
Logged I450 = 0.7915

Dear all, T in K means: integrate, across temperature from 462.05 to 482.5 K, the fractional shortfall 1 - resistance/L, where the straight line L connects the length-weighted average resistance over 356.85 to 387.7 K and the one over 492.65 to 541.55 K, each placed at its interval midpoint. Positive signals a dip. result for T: 8.9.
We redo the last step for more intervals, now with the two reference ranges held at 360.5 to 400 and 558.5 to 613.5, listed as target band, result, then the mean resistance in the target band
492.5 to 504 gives 0.2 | 1.51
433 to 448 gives 0.6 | 1.51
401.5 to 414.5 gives 0.5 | 1.53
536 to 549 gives -0.1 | 1.52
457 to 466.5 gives 3.1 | 1.05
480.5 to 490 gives 1.9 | 1.23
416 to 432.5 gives 1.3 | 1.46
